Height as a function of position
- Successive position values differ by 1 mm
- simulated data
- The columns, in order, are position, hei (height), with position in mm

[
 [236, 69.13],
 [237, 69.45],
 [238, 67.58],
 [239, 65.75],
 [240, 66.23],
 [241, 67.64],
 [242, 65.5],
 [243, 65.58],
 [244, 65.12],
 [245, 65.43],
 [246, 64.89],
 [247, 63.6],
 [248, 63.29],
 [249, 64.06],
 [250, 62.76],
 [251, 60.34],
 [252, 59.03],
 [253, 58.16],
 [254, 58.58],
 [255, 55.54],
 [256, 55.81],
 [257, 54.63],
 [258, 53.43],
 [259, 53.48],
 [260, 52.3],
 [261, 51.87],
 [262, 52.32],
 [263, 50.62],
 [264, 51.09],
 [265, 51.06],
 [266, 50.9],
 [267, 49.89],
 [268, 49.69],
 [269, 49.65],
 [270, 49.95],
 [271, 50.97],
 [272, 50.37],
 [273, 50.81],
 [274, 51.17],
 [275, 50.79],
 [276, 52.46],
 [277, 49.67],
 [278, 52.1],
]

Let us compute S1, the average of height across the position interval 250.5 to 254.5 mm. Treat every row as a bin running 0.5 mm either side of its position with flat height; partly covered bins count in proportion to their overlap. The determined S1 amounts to 59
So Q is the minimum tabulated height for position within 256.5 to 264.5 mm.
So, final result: 50.62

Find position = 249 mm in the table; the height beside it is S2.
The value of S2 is 64.06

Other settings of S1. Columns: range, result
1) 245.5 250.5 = 63.7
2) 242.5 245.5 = 65.4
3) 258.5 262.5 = 52.5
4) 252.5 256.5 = 57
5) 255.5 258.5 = 54.6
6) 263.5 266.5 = 51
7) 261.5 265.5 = 51.3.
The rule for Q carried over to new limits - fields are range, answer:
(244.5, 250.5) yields 62.76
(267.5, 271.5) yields 49.65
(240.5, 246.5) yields 64.89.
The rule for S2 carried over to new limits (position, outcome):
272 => 50.37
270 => 49.95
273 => 50.81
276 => 52.46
